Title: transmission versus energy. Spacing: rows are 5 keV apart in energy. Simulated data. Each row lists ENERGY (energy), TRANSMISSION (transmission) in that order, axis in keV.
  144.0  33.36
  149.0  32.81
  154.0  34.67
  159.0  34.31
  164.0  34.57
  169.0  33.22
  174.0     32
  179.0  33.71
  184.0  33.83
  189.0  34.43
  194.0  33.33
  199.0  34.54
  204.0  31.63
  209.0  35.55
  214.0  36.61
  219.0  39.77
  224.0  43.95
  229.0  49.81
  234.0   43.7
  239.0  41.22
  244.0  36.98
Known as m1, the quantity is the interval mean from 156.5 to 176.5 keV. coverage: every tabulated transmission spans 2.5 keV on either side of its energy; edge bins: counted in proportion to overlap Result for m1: 33.5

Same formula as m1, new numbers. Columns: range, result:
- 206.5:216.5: 36.1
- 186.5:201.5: 34.1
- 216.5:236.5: 44.3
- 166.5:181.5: 33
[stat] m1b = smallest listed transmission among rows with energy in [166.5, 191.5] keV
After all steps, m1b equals 32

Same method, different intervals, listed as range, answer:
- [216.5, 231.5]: 39.77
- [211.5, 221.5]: 36.61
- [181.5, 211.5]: 31.63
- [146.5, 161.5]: 32.81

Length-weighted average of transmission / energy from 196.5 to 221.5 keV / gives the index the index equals 35.6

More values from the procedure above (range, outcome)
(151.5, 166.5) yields 34.5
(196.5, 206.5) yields 33.1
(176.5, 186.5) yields 33.8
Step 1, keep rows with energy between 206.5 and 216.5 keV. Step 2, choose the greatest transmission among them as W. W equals 36.61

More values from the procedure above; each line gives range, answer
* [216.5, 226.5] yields 43.95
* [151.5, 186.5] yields 34.67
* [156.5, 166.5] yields 34.57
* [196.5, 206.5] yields 34.54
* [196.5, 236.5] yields 49.81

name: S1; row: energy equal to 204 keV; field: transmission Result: 31.63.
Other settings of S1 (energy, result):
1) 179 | 33.71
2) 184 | 33.83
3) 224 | 43.95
